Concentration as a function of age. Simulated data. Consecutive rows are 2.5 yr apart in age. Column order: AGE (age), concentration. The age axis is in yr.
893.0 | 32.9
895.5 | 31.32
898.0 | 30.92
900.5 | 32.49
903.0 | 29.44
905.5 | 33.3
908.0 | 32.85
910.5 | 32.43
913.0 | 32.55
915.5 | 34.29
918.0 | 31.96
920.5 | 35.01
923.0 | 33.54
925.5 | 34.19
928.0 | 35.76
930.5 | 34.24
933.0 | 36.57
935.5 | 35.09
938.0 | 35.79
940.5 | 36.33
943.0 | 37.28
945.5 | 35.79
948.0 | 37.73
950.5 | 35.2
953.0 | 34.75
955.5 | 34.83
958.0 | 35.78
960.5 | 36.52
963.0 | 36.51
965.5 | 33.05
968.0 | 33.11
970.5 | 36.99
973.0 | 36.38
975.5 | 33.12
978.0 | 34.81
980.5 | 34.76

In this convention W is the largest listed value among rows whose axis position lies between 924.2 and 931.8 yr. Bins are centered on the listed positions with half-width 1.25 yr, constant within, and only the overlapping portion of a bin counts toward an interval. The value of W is 35.76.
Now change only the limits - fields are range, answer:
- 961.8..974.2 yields 36.99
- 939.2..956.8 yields 37.73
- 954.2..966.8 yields 36.52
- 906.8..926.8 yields 35.01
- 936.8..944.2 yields 37.28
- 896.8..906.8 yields 33.3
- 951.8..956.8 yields 34.83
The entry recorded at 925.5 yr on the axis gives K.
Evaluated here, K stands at 34.19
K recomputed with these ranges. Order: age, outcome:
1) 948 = 37.73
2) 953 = 34.75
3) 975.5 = 33.12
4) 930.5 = 34.24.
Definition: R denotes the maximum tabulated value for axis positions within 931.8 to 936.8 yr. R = 36.57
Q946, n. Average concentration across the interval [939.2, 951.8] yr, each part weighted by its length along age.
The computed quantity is 36.5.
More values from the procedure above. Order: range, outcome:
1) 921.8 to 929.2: 34.5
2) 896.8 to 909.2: 31.8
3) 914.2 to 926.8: 33.8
